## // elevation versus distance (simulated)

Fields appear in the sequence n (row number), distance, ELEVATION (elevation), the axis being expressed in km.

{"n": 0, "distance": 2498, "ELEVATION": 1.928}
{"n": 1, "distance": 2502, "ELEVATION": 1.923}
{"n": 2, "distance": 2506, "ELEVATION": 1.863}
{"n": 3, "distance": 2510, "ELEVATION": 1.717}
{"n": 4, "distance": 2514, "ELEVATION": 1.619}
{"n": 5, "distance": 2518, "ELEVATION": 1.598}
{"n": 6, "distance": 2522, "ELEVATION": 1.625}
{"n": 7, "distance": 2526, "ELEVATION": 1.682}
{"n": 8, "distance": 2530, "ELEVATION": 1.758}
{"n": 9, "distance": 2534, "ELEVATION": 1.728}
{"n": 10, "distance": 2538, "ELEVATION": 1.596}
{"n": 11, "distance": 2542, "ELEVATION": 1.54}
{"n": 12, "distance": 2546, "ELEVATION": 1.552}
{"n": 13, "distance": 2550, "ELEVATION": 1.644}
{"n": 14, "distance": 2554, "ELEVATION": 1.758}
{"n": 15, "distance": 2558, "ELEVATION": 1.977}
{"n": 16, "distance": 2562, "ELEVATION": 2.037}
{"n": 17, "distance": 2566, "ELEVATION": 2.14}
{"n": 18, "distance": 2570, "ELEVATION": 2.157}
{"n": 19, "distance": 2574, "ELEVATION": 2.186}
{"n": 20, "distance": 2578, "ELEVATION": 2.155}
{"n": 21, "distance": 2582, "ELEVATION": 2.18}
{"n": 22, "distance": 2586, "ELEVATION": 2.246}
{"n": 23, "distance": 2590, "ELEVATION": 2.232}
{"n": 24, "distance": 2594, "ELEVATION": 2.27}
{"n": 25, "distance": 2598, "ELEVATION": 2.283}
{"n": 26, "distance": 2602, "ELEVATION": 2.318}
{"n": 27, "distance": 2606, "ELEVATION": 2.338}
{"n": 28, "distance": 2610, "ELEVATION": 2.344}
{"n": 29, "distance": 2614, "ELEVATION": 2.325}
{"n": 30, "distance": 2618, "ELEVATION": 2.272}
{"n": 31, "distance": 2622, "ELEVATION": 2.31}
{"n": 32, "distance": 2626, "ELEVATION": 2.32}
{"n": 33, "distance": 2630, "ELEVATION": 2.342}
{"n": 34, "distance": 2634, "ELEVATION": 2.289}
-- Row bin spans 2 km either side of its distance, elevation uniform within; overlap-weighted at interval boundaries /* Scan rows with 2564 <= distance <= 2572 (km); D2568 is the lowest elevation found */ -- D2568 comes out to 2.14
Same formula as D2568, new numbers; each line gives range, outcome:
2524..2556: 1.54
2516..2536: 1.598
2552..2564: 1.758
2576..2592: 2.155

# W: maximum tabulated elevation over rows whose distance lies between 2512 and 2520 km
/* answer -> 1.619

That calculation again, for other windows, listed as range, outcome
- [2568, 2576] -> 2.186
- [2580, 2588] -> 2.246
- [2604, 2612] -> 2.344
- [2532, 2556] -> 1.758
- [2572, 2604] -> 2.318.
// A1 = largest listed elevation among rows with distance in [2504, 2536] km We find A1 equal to 1.863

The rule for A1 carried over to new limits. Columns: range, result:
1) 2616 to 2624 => 2.31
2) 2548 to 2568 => 2.14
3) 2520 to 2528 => 1.682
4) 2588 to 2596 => 2.27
